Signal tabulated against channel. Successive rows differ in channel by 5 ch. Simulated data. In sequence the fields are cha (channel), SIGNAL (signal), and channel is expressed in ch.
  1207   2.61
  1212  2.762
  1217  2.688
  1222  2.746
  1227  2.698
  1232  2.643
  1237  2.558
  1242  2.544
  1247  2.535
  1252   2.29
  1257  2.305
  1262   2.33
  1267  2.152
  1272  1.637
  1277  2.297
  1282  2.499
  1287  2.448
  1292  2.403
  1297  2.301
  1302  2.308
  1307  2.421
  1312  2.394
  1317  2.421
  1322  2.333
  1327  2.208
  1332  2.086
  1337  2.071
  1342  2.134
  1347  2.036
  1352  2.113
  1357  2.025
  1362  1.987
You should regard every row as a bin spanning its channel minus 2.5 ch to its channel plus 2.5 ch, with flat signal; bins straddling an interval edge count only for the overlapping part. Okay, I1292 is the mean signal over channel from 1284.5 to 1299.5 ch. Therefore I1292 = 2.38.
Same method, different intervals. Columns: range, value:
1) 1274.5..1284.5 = 2.4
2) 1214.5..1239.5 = 2.67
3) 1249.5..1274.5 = 2.14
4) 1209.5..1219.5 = 2.73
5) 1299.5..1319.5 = 2.39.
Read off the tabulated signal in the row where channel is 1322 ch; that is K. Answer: 2.333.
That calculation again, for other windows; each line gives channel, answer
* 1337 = 2.071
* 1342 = 2.134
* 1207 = 2.61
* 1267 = 2.152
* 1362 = 1.987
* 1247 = 2.535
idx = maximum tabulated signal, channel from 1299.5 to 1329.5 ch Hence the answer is 2.421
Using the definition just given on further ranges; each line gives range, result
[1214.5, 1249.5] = 2.746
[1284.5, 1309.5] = 2.448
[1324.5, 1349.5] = 2.208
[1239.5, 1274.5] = 2.544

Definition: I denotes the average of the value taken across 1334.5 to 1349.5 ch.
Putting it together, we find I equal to 2.08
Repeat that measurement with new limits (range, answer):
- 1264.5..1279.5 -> 2.03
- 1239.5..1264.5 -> 2.4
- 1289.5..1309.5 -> 2.36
